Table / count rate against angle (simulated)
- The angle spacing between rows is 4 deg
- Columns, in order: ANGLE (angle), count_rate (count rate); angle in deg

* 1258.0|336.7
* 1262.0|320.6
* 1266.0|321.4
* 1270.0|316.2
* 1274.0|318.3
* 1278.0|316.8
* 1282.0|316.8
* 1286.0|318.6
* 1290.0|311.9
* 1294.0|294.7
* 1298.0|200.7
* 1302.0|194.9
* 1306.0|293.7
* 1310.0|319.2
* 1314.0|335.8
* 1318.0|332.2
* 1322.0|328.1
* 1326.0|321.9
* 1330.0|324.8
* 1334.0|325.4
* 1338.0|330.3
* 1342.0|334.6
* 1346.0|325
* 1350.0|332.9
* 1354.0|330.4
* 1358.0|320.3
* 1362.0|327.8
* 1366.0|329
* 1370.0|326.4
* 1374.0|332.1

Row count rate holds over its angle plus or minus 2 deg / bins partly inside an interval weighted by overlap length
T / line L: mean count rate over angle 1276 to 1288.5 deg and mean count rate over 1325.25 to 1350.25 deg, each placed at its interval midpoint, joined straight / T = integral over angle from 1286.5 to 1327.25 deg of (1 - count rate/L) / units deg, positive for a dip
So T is 3.6 deg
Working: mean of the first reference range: 317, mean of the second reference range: 328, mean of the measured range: 294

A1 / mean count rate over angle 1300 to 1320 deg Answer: 295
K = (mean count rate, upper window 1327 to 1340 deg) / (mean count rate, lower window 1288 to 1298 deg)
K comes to 1.15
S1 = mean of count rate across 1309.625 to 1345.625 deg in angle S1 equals 328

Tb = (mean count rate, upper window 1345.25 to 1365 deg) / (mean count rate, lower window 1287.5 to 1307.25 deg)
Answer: 1.26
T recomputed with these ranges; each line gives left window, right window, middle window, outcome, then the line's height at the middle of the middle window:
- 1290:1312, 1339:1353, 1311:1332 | -2.4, 295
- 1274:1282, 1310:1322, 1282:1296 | 0.5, 321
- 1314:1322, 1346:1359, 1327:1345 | 0.1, 330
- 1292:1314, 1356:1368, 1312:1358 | -4.7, 299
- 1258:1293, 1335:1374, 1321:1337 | 0.0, 325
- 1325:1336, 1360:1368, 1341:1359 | -0.1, 327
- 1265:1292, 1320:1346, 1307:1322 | -0.1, 324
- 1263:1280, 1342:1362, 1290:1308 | 3.8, 322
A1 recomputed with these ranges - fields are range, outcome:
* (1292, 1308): 246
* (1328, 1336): 325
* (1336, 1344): 332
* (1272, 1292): 316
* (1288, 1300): 269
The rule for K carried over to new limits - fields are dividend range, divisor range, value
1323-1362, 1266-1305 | 1.13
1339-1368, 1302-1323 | 1.06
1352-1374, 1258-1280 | 1.02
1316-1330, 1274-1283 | 1.03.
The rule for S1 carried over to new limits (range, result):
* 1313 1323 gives 332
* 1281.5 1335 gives 300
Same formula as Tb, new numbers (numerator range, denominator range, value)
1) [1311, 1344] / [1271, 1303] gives 1.14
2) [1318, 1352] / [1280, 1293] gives 1.04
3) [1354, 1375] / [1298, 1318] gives 1.16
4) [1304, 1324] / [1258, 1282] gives 1.01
